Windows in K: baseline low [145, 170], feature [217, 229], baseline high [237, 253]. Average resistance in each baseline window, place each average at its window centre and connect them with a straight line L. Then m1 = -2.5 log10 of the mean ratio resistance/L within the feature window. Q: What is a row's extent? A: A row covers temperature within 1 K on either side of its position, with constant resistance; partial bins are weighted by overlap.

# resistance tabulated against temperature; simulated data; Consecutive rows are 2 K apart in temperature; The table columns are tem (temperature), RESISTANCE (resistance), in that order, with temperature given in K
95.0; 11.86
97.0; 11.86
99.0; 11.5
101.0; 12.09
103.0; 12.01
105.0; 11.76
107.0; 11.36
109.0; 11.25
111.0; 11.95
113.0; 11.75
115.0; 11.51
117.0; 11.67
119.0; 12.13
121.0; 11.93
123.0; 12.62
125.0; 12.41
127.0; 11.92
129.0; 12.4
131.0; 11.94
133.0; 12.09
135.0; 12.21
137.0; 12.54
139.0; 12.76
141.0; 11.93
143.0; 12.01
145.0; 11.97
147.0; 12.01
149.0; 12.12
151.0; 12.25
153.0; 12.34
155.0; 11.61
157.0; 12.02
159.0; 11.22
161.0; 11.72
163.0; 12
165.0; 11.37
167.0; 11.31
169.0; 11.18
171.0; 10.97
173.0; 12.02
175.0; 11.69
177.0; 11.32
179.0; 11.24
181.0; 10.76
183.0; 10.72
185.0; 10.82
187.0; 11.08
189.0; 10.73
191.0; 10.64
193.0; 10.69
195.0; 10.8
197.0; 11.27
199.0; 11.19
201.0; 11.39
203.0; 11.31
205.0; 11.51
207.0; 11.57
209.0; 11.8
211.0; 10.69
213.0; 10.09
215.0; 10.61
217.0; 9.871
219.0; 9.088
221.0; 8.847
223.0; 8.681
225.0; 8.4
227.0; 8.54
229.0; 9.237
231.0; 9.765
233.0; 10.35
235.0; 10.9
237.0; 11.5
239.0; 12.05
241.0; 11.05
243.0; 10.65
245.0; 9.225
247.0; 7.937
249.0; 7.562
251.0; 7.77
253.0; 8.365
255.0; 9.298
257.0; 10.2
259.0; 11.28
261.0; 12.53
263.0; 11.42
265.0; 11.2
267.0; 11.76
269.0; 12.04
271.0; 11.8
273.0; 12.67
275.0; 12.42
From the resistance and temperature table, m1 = 0.14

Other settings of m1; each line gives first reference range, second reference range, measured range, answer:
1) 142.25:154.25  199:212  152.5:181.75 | 0.03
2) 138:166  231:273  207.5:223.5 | 0.10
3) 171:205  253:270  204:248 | 0.10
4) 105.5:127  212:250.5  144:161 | -0.07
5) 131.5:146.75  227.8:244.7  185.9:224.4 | 0.05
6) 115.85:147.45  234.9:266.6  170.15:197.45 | 0.02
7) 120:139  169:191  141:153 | -0.02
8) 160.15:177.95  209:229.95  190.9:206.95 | -0.08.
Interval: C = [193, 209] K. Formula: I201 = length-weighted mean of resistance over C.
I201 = 11.3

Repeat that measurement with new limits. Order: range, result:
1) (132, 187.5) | 11.7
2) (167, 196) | 11.1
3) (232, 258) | 9.76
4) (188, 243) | 10.5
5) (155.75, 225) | 10.9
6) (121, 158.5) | 12.2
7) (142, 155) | 12.1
